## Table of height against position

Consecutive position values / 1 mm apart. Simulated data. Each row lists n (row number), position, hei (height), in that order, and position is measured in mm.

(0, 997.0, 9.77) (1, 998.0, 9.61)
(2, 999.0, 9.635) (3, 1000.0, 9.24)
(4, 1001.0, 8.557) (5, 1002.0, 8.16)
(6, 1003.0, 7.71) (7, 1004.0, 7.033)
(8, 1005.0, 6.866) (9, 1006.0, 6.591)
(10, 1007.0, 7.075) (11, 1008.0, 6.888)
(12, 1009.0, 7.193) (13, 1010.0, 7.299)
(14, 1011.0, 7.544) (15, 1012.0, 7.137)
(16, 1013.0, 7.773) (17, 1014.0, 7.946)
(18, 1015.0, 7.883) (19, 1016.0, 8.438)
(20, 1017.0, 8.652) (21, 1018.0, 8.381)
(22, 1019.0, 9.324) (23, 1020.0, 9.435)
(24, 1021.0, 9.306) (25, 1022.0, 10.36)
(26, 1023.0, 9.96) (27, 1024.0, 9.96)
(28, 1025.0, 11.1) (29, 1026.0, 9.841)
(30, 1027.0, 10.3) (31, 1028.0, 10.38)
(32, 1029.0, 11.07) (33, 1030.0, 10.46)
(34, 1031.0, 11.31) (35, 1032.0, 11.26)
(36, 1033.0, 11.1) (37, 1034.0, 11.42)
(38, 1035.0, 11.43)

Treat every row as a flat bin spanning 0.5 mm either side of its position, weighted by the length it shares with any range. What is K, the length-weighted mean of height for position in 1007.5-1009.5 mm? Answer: 7.04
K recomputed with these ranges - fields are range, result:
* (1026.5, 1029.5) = 10.6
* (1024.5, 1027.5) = 10.4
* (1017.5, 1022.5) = 9.36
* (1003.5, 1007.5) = 6.89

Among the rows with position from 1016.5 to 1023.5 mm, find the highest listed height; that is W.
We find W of 10.36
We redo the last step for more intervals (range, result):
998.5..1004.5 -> 9.635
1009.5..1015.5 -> 7.946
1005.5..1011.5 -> 7.544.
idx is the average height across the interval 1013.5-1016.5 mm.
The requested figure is 8.09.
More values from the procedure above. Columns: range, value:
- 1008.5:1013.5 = 7.39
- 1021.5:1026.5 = 10.2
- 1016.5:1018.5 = 8.52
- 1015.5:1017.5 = 8.54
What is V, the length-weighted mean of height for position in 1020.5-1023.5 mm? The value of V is 9.88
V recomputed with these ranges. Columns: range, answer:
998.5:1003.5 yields 8.66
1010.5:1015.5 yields 7.66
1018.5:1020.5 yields 9.38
